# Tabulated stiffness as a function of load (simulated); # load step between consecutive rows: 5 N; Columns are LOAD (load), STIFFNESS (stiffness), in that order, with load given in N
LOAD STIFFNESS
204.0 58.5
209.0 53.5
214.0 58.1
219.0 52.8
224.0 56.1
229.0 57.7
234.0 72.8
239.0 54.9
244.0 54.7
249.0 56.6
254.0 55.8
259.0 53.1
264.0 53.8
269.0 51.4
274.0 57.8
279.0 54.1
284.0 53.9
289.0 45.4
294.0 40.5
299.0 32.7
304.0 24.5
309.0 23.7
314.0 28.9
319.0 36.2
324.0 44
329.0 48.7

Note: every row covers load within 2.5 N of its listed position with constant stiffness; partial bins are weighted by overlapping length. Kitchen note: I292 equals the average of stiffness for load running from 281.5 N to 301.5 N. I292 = 43.1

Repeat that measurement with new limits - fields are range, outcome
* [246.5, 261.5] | 55.2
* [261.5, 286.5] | 54.2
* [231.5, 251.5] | 59.8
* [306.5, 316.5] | 26.3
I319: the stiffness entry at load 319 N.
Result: 36.2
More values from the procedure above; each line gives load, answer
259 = 53.1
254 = 55.8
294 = 40.5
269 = 51.4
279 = 54.1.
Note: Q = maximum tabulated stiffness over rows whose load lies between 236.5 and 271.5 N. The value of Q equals 56.6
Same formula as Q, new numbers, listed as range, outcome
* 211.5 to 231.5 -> 58.1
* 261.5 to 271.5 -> 53.8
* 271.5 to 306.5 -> 57.8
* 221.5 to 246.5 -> 72.8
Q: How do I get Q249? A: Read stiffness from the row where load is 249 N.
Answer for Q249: 56.6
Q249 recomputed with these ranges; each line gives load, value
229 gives 57.7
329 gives 48.7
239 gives 54.9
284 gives 53.9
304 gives 24.5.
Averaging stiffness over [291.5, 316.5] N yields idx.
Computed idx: 30.1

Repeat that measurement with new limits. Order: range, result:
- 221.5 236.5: 62.2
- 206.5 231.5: 55.6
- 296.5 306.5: 28.6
